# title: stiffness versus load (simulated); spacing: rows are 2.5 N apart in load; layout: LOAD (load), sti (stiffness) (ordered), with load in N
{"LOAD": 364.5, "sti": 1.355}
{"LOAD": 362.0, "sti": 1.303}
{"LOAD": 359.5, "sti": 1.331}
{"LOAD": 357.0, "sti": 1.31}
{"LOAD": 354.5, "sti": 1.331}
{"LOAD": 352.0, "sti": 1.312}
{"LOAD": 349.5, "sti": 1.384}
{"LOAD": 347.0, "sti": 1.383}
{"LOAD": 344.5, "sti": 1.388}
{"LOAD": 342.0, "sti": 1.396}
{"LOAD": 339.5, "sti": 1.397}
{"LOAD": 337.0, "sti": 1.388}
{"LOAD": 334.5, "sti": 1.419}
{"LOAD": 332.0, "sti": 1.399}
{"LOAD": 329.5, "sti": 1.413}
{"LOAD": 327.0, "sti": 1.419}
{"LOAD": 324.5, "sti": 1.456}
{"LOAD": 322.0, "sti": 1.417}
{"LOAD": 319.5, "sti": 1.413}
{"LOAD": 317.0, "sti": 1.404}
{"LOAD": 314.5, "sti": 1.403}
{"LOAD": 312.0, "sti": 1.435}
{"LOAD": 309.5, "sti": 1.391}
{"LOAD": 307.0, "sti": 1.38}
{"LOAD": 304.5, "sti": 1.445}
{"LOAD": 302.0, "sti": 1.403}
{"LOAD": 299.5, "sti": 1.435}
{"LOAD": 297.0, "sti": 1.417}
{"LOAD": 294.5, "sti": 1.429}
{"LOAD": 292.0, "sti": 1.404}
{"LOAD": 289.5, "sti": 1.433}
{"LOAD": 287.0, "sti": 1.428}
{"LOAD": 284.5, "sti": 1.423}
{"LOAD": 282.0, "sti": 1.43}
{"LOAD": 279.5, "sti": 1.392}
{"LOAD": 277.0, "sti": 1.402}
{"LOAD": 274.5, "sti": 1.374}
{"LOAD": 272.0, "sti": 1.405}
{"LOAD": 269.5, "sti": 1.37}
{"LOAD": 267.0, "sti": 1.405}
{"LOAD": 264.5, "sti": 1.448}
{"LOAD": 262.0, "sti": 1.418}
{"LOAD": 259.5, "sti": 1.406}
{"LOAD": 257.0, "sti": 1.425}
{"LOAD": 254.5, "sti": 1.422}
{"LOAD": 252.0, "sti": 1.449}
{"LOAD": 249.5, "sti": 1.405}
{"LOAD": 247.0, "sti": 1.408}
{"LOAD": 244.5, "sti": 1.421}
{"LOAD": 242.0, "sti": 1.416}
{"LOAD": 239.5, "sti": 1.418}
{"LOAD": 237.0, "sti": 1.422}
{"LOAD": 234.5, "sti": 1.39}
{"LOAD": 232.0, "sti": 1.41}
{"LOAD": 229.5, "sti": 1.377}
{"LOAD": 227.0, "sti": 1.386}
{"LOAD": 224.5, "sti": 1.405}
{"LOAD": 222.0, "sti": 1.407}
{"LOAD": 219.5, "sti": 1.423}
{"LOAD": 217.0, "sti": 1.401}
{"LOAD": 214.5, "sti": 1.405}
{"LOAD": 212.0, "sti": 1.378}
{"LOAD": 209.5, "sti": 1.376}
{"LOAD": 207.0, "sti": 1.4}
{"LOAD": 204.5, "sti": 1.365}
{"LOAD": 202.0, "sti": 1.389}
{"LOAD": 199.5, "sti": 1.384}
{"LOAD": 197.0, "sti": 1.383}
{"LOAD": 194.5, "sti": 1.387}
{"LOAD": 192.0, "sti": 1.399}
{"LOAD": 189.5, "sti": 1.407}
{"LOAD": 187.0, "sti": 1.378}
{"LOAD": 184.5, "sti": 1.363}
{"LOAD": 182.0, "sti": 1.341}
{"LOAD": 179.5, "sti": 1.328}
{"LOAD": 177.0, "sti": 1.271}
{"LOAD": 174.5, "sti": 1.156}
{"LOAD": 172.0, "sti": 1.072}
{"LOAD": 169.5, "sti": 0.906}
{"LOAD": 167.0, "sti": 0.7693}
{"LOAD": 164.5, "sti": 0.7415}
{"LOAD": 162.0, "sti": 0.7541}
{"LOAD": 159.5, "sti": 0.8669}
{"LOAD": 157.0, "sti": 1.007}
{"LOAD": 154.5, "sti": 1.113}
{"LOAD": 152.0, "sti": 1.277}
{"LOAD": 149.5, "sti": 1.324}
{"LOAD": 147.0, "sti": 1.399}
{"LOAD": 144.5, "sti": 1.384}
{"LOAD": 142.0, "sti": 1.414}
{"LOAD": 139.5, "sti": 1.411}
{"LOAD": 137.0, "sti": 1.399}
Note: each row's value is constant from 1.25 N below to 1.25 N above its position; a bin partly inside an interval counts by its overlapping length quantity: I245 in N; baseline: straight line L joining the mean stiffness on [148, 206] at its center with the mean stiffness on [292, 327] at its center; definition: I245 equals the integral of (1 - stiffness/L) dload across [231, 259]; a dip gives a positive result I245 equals -2.3 N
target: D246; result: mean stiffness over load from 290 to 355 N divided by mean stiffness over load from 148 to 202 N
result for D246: 1.19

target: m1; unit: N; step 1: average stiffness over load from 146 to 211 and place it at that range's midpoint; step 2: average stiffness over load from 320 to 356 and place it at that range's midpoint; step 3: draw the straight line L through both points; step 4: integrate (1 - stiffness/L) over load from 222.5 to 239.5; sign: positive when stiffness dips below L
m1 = -1.7 N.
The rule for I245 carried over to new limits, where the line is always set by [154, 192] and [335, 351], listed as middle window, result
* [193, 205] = -2.4 N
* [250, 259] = -1.3 N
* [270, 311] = -3.4 N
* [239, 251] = -1.8 N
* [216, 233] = -3.0 N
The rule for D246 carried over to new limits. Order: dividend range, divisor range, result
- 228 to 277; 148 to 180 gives 1.35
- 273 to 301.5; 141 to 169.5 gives 1.30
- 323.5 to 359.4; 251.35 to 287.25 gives 0.98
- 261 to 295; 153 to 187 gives 1.32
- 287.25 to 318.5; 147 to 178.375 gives 1.36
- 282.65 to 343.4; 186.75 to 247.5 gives 1.01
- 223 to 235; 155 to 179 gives 1.44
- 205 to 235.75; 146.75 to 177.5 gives 1.35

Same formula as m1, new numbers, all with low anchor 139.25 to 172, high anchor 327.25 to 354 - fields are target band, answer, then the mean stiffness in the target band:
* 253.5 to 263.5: -1.28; 1.42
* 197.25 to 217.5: -3.62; 1.39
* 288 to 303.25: -1.21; 1.42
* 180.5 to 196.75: -3.28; 1.38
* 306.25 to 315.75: -0.45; 1.4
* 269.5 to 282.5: -1.12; 1.4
